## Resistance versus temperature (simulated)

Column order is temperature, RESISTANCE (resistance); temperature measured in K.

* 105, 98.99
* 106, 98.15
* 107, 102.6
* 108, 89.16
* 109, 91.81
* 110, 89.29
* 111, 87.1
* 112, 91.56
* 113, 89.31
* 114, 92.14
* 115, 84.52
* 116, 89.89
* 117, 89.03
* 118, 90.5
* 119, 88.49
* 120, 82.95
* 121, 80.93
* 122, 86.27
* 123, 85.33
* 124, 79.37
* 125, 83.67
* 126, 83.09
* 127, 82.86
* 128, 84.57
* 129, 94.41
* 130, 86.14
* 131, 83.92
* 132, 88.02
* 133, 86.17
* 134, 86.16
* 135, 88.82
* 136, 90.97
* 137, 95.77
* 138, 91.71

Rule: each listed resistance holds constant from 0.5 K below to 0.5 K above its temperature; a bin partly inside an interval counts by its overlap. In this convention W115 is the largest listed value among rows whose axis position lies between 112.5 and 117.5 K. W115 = 92.14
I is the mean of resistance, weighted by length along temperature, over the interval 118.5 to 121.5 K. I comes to 84.1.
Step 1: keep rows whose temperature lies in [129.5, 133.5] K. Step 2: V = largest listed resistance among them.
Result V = 88.02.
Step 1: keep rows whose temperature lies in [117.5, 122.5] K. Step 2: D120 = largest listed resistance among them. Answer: 90.5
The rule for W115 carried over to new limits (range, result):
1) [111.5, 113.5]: 91.56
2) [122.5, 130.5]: 94.41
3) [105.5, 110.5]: 102.6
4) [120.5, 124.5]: 86.27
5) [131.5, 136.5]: 90.97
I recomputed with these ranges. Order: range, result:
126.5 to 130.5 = 87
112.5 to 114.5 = 90.7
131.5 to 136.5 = 88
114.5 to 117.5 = 87.8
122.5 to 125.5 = 82.8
